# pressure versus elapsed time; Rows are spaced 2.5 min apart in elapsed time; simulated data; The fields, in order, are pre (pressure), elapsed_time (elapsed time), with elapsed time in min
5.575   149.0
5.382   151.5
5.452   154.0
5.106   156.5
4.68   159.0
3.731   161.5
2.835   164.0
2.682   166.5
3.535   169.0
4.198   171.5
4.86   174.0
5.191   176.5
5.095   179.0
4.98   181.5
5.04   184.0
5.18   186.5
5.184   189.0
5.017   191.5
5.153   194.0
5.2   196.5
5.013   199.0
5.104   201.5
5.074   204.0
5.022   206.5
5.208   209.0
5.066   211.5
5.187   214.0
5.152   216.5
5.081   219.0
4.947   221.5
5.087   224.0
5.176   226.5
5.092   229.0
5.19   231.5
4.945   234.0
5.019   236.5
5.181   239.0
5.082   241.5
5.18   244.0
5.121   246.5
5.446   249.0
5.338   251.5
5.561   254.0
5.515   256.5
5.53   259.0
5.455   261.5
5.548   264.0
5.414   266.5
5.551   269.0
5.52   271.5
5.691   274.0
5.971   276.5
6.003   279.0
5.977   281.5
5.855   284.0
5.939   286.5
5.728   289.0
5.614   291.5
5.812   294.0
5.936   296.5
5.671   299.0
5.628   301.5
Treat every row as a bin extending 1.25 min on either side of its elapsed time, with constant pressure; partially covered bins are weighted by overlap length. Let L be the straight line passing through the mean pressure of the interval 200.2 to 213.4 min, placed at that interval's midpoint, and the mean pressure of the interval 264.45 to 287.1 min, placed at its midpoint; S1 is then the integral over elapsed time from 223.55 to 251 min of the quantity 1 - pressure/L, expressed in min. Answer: 1.2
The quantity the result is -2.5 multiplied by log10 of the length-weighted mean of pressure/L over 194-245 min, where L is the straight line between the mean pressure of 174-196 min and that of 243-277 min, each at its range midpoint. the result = 0.04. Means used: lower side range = 5.09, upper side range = 5.48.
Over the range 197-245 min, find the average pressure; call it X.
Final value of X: 5.1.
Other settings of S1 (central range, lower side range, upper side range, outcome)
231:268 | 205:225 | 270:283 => 1.3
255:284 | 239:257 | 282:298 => -0.5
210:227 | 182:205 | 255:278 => 0.5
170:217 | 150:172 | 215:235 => -4.0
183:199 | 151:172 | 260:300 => -2.1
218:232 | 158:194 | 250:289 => 0.0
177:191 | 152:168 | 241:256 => -2.0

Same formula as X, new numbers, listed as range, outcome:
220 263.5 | 5.23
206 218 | 5.13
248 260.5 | 5.48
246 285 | 5.6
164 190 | 4.5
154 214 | 4.73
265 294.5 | 5.75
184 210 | 5.11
